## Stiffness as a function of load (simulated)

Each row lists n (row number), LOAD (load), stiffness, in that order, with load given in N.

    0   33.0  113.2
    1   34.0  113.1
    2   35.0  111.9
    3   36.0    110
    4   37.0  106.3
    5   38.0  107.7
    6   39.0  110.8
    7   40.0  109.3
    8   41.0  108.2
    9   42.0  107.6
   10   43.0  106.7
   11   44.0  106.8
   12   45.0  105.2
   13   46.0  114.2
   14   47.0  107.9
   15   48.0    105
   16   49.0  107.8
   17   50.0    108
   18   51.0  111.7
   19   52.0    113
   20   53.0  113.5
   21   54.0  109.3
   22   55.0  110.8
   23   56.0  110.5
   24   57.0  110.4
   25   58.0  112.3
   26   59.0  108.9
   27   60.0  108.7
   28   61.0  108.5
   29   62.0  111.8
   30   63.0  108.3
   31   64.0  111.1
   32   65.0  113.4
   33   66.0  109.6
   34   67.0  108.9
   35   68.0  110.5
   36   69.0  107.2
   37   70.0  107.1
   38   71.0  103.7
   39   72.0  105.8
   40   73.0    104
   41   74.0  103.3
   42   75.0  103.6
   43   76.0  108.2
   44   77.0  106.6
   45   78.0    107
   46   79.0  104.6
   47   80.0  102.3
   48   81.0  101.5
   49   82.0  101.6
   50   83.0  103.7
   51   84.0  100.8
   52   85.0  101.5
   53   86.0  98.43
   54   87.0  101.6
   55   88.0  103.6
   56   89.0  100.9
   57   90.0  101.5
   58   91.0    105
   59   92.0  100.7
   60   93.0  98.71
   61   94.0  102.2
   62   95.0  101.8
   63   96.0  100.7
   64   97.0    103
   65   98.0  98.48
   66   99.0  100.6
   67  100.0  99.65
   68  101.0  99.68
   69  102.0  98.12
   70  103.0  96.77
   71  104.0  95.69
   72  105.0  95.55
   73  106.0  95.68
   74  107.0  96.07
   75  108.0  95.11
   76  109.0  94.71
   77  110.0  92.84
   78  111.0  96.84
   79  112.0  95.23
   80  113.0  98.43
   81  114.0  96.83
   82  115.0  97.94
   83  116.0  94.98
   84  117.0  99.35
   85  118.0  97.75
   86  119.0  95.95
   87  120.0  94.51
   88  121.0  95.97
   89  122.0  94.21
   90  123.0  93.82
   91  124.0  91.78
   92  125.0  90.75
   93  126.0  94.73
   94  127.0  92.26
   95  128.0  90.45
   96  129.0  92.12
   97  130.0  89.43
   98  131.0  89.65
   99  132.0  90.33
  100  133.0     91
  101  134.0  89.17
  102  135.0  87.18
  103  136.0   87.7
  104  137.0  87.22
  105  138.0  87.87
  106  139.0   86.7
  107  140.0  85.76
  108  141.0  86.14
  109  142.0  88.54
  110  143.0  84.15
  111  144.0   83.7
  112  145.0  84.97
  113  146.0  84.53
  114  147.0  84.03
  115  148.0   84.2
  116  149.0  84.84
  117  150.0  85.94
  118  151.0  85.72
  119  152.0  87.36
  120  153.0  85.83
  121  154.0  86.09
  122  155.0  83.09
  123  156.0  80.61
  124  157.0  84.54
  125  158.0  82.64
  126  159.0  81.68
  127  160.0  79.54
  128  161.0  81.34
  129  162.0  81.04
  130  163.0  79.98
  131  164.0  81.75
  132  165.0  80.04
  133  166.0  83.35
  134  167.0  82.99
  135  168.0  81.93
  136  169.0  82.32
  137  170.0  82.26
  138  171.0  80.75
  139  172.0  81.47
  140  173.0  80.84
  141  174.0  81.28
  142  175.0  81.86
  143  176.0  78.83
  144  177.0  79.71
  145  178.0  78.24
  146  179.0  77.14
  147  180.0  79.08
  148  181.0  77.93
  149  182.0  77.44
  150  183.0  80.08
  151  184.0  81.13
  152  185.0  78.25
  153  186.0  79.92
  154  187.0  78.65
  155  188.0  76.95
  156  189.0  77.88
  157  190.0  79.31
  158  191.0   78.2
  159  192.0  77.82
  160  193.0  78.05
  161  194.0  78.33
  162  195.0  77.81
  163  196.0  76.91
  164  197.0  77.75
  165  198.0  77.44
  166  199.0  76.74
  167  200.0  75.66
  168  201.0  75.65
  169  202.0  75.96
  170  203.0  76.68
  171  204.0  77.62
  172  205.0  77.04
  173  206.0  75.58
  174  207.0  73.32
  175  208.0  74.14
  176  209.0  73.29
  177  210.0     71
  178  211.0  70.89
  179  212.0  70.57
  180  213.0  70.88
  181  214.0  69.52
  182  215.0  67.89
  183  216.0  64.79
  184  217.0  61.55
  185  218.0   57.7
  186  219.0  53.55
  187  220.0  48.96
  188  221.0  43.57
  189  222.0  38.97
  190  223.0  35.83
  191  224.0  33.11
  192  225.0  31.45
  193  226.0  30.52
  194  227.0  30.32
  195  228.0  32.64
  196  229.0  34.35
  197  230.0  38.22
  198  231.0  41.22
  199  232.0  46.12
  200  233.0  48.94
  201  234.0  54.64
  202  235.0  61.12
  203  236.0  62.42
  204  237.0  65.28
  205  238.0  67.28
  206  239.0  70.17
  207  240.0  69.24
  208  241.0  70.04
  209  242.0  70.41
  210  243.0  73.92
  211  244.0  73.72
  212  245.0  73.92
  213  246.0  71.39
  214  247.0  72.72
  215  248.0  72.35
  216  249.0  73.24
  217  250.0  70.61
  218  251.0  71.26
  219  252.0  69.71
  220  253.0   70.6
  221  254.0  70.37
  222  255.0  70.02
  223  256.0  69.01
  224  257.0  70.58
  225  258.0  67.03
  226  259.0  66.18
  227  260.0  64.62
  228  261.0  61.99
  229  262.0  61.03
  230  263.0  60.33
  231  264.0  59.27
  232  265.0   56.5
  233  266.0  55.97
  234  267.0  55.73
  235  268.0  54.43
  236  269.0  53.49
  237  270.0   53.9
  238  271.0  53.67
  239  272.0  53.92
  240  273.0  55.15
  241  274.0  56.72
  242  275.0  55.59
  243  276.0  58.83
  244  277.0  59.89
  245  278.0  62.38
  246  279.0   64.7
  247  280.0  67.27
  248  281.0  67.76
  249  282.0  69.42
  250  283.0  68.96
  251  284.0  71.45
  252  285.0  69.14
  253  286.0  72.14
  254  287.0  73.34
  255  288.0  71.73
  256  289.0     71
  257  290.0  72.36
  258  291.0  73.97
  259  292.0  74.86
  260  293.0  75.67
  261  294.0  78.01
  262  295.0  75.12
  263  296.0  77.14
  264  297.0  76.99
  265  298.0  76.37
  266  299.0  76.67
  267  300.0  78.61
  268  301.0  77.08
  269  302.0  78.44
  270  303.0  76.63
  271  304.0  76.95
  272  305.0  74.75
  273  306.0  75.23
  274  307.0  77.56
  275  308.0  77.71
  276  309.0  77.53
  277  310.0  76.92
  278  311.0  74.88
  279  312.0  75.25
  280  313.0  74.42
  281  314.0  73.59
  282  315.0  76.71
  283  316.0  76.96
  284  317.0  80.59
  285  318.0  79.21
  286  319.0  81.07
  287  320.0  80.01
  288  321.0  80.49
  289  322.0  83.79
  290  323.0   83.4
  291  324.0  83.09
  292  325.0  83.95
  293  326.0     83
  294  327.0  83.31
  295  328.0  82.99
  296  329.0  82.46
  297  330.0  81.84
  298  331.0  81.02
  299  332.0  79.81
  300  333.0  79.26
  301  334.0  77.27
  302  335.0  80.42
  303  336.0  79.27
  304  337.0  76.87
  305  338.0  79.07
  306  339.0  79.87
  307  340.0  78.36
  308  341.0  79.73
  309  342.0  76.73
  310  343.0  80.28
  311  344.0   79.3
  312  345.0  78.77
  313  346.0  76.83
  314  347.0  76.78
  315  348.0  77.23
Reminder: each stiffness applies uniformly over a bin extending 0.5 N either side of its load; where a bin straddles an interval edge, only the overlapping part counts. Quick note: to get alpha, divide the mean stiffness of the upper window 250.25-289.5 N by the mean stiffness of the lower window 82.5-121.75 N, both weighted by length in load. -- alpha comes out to 0.6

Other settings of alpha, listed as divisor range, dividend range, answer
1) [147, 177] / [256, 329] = 0.86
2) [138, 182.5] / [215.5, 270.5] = 0.71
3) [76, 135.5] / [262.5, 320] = 0.72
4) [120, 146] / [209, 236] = 0.57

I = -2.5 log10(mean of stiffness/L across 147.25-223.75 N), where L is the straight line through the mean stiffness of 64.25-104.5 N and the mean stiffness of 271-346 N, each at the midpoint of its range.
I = 0.19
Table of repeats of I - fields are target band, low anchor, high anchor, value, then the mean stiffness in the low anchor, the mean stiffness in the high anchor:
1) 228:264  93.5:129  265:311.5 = 0.18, 96.5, 68.9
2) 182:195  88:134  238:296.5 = 0.04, 96.4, 66.8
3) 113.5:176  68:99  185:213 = 0.02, 103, 76.2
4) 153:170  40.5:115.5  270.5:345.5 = 0.14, 104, 74.9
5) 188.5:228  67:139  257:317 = 0.24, 98.1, 68.8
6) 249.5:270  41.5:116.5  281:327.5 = 0.27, 104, 76.5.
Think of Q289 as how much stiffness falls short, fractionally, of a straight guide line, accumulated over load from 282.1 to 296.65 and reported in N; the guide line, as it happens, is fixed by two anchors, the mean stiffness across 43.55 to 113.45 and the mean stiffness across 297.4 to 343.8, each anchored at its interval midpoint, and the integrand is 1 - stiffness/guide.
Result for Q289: 1.6 N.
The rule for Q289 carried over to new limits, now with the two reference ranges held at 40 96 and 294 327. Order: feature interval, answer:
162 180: 2.6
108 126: 1.0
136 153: 2.0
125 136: 1.0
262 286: 6.4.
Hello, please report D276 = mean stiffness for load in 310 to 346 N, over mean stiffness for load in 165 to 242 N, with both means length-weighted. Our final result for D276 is 1.17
